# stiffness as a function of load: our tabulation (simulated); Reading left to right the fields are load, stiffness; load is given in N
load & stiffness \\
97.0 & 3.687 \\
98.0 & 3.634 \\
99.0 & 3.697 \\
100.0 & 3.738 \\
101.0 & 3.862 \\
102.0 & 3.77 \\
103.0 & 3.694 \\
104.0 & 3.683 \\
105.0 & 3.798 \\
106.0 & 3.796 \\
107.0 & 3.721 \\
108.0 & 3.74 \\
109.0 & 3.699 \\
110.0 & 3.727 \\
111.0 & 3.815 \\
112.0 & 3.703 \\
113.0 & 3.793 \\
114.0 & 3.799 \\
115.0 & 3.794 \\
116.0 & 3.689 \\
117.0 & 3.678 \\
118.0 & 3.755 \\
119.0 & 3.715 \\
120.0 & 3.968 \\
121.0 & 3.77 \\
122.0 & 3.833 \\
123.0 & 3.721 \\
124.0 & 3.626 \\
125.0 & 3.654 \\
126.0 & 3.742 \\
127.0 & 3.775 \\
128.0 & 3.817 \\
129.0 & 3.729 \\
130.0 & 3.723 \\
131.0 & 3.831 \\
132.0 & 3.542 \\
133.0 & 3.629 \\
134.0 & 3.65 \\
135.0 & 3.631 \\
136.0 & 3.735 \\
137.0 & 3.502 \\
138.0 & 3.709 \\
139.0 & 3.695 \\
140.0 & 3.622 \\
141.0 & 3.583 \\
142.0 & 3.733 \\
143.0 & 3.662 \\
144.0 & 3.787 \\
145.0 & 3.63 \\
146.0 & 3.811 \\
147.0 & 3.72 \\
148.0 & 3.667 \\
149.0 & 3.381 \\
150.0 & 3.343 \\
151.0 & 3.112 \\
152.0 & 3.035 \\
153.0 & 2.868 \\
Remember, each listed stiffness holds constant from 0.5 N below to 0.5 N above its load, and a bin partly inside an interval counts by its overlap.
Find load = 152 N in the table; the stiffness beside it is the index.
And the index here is 3.035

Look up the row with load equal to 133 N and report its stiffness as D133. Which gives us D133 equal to 3.629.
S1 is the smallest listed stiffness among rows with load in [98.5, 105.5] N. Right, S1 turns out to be 3.683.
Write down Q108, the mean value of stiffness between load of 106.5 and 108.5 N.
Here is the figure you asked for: 3.73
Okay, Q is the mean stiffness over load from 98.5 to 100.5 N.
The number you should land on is 3.72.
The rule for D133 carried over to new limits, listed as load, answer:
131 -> 3.831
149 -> 3.381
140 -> 3.622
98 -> 3.634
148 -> 3.667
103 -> 3.694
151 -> 3.112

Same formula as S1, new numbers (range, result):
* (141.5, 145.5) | 3.63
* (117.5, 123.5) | 3.715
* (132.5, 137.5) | 3.502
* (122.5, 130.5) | 3.626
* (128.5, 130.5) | 3.723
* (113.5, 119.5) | 3.678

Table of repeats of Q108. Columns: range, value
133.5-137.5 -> 3.63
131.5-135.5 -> 3.61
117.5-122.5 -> 3.81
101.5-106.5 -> 3.75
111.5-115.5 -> 3.77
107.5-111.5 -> 3.75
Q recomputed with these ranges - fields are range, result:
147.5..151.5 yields 3.38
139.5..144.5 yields 3.68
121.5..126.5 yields 3.72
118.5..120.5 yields 3.84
